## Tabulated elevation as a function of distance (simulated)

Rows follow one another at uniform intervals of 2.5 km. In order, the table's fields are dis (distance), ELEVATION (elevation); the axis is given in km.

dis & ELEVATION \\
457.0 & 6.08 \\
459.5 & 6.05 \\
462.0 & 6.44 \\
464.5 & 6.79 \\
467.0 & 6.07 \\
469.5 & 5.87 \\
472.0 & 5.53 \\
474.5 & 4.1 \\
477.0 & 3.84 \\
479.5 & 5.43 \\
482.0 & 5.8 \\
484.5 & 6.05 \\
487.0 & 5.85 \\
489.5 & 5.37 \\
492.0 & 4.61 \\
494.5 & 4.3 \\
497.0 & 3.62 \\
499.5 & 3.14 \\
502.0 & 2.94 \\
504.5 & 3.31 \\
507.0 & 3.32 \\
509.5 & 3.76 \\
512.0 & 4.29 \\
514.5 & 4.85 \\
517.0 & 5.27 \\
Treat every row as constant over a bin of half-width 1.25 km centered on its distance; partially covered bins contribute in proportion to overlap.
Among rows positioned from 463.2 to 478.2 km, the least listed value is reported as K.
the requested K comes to 3.84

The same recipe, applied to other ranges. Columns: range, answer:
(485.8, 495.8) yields 4.3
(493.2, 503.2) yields 2.94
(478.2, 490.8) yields 5.37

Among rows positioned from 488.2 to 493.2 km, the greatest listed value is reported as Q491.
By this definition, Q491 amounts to 5.37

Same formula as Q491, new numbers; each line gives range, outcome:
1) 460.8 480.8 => 6.79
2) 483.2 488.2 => 6.05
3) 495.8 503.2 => 3.62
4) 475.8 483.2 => 5.8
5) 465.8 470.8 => 6.07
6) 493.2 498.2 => 4.3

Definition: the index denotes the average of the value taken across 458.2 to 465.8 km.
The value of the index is 6.42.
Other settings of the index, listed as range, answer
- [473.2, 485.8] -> 5.05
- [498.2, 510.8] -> 3.3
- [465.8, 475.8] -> 5.38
